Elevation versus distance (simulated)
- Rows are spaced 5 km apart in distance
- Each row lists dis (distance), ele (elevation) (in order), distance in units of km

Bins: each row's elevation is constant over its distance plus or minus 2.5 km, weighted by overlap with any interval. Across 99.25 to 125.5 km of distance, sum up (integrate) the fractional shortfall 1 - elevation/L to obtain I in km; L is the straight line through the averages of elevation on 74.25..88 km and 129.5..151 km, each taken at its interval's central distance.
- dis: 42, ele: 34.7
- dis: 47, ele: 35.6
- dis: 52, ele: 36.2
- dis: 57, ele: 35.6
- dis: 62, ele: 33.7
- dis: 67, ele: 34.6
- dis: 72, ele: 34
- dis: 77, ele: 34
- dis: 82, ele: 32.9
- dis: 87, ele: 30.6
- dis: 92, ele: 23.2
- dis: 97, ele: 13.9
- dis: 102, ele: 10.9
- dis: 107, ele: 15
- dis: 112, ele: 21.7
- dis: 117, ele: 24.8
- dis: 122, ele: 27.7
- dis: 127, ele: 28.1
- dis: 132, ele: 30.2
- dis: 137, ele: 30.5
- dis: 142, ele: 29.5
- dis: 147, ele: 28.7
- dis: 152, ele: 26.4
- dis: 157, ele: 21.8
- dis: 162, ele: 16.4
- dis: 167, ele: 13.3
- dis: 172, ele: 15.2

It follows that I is 9.0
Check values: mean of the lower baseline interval 32.7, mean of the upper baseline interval 29.5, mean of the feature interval 20.3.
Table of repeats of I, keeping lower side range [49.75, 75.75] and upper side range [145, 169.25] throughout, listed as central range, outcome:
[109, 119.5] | 1.7 km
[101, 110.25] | 4.7 km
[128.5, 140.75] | -2.8 km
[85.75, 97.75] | 3.0 km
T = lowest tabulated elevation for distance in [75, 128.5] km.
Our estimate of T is 10.9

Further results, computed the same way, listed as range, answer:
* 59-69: 33.7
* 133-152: 26.4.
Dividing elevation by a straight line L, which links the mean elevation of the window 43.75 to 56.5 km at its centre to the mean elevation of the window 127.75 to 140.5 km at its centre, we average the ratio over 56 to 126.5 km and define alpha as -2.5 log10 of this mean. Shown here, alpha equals 0.24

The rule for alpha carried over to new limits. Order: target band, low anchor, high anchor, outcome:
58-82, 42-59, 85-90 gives -0.05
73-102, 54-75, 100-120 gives 0.05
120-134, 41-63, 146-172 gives -0.16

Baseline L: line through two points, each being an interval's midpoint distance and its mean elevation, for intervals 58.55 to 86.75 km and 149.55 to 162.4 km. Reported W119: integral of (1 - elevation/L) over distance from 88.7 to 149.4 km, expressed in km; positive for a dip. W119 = 6.6 km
